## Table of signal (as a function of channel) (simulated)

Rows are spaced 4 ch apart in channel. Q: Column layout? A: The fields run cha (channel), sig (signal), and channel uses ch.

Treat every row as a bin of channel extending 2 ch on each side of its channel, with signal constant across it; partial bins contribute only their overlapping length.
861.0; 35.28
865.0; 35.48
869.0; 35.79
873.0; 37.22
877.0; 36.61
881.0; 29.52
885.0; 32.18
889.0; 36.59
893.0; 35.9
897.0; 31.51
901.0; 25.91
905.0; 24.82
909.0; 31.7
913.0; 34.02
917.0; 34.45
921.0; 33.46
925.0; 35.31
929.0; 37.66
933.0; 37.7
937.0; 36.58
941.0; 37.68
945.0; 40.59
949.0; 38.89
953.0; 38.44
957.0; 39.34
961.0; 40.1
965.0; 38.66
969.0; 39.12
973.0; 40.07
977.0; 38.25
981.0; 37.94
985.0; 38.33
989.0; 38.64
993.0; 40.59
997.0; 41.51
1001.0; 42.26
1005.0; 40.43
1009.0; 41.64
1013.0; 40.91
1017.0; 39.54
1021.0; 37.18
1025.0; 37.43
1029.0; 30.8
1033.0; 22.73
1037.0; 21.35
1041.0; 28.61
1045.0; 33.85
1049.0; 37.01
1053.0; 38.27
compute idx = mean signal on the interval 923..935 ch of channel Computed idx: 36.9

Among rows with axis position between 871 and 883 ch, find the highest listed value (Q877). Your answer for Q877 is 37.22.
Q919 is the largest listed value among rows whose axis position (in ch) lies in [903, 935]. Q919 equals 37.7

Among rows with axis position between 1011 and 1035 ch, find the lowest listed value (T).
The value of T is 22.73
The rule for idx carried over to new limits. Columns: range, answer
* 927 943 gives 37.4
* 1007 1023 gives 39.8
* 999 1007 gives 41.3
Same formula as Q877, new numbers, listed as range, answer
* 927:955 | 40.59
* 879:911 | 36.59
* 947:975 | 40.1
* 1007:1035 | 41.64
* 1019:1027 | 37.43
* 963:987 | 40.07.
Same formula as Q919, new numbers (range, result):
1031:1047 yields 33.85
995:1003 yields 42.26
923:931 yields 37.66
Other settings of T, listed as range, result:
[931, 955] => 36.58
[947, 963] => 38.44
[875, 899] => 29.52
